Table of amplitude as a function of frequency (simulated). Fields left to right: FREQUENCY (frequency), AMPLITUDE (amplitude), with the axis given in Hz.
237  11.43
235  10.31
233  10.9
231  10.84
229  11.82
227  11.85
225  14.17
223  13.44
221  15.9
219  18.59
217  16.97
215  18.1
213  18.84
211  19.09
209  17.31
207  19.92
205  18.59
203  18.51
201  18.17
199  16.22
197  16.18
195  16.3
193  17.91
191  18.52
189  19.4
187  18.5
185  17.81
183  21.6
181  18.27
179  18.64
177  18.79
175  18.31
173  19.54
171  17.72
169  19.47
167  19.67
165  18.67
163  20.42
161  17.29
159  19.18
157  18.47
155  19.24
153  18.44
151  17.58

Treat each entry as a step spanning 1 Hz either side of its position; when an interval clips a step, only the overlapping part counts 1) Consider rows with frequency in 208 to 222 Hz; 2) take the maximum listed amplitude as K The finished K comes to 19.09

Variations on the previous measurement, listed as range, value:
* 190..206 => 18.59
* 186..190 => 19.4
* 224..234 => 14.17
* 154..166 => 20.42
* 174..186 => 21.6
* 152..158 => 19.24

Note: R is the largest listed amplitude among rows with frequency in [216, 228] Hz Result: 18.59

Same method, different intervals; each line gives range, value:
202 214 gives 19.92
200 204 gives 18.51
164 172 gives 19.67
